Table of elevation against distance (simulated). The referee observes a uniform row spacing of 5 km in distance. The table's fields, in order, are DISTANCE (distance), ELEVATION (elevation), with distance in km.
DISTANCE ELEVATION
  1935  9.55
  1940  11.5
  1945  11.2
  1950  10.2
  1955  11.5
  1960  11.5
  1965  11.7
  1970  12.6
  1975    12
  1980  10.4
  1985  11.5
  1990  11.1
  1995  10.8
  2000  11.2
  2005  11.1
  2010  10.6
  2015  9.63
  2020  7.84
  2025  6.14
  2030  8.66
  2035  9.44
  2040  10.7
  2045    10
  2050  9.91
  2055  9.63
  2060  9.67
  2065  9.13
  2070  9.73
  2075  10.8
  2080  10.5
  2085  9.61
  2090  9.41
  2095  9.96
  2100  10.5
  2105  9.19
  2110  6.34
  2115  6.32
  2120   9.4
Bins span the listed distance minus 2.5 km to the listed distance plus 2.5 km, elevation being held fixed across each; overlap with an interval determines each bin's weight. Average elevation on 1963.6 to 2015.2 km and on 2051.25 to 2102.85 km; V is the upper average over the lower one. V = 0.88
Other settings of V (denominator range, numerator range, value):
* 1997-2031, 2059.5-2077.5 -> 1.05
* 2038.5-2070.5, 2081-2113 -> 0.94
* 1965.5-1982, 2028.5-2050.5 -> 0.83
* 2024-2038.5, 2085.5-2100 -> 1.16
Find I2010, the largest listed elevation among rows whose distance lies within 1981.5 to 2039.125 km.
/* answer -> 11.5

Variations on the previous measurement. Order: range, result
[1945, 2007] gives 12.6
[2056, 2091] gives 10.8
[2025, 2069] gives 10.7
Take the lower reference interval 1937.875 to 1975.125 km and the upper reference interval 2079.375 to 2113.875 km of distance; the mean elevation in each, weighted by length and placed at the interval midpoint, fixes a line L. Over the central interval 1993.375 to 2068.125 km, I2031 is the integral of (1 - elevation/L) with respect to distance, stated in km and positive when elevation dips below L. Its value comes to 4.71 km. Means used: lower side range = 11.5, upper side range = 9.18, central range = 9.62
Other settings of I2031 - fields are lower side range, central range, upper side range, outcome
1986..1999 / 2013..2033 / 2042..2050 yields 4.58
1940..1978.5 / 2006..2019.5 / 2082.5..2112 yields 0.93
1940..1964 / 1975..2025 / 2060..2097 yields 1.73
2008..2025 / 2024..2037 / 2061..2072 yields 1.11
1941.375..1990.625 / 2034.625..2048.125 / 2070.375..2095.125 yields 0.49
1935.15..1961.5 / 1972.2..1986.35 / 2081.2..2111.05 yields -0.84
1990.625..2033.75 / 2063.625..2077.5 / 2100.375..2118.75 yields -2.36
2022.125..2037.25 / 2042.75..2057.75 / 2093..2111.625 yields -2.69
